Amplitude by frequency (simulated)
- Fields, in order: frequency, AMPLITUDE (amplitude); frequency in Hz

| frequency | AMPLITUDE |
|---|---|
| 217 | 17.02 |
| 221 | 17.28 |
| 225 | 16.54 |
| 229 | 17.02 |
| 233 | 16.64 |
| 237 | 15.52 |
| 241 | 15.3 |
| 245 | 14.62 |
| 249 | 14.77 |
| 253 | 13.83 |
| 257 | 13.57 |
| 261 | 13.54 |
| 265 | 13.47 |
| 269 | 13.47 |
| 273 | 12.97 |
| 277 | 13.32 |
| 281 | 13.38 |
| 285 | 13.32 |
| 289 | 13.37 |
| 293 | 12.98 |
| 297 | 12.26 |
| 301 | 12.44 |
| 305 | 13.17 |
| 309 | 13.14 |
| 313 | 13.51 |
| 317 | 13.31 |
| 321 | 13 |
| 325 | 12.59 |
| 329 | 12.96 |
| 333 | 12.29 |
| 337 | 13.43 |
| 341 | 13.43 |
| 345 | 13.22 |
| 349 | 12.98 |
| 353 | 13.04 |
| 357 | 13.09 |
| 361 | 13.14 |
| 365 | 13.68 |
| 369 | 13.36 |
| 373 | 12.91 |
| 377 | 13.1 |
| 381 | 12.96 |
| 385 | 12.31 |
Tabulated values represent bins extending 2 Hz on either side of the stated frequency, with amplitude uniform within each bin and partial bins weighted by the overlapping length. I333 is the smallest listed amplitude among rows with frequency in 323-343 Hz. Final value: 12.29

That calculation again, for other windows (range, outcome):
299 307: 12.44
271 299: 12.26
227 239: 15.52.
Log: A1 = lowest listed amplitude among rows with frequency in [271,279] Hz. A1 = 12.97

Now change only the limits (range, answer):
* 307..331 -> 12.59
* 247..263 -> 13.54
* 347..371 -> 12.98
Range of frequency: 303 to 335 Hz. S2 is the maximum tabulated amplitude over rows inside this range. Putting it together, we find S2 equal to 13.51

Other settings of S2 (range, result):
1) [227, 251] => 17.02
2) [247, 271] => 14.77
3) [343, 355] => 13.22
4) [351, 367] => 13.68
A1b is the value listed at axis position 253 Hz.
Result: 13.83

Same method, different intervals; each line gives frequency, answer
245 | 14.62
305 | 13.17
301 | 12.44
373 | 12.91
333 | 12.29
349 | 12.98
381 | 12.96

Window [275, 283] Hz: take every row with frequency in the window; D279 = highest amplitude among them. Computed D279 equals 13.38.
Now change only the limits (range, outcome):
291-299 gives 12.98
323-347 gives 13.43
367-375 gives 13.36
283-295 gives 13.37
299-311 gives 13.17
